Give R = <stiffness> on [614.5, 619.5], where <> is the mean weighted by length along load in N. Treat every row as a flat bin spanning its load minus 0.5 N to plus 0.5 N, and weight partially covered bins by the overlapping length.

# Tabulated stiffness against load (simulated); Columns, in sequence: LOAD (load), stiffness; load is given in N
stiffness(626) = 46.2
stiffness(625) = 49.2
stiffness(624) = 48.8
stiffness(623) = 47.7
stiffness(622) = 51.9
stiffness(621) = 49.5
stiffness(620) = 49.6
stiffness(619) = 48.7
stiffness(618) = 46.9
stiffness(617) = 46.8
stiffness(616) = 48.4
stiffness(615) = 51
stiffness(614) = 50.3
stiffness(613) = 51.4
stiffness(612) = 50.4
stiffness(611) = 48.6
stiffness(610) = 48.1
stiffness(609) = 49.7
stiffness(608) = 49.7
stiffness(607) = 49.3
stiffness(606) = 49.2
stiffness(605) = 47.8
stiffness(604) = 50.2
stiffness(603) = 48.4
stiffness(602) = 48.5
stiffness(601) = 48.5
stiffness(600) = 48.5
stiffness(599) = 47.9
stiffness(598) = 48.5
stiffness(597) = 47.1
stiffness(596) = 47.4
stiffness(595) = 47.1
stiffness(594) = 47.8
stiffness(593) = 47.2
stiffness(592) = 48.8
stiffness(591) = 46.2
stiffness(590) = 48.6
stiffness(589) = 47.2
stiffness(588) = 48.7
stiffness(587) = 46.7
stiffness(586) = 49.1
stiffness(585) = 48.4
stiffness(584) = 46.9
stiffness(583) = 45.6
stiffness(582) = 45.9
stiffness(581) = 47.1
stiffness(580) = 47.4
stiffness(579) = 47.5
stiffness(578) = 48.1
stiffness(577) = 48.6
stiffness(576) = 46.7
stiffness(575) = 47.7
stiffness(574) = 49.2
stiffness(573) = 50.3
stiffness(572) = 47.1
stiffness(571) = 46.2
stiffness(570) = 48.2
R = 48.4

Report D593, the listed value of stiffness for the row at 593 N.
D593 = 47.2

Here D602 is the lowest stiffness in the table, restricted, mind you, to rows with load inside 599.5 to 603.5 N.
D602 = 48.4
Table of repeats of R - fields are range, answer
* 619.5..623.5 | 49.7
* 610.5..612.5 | 49.5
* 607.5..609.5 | 49.7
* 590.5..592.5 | 47.5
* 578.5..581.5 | 47.3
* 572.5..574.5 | 49.8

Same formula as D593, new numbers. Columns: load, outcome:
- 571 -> 46.2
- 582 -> 45.9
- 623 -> 47.7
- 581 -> 47.1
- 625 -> 49.2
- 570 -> 48.2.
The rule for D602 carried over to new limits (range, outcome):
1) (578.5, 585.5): 45.6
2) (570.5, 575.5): 46.2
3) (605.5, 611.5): 48.1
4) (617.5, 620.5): 46.9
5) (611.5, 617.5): 46.8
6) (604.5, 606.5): 47.8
